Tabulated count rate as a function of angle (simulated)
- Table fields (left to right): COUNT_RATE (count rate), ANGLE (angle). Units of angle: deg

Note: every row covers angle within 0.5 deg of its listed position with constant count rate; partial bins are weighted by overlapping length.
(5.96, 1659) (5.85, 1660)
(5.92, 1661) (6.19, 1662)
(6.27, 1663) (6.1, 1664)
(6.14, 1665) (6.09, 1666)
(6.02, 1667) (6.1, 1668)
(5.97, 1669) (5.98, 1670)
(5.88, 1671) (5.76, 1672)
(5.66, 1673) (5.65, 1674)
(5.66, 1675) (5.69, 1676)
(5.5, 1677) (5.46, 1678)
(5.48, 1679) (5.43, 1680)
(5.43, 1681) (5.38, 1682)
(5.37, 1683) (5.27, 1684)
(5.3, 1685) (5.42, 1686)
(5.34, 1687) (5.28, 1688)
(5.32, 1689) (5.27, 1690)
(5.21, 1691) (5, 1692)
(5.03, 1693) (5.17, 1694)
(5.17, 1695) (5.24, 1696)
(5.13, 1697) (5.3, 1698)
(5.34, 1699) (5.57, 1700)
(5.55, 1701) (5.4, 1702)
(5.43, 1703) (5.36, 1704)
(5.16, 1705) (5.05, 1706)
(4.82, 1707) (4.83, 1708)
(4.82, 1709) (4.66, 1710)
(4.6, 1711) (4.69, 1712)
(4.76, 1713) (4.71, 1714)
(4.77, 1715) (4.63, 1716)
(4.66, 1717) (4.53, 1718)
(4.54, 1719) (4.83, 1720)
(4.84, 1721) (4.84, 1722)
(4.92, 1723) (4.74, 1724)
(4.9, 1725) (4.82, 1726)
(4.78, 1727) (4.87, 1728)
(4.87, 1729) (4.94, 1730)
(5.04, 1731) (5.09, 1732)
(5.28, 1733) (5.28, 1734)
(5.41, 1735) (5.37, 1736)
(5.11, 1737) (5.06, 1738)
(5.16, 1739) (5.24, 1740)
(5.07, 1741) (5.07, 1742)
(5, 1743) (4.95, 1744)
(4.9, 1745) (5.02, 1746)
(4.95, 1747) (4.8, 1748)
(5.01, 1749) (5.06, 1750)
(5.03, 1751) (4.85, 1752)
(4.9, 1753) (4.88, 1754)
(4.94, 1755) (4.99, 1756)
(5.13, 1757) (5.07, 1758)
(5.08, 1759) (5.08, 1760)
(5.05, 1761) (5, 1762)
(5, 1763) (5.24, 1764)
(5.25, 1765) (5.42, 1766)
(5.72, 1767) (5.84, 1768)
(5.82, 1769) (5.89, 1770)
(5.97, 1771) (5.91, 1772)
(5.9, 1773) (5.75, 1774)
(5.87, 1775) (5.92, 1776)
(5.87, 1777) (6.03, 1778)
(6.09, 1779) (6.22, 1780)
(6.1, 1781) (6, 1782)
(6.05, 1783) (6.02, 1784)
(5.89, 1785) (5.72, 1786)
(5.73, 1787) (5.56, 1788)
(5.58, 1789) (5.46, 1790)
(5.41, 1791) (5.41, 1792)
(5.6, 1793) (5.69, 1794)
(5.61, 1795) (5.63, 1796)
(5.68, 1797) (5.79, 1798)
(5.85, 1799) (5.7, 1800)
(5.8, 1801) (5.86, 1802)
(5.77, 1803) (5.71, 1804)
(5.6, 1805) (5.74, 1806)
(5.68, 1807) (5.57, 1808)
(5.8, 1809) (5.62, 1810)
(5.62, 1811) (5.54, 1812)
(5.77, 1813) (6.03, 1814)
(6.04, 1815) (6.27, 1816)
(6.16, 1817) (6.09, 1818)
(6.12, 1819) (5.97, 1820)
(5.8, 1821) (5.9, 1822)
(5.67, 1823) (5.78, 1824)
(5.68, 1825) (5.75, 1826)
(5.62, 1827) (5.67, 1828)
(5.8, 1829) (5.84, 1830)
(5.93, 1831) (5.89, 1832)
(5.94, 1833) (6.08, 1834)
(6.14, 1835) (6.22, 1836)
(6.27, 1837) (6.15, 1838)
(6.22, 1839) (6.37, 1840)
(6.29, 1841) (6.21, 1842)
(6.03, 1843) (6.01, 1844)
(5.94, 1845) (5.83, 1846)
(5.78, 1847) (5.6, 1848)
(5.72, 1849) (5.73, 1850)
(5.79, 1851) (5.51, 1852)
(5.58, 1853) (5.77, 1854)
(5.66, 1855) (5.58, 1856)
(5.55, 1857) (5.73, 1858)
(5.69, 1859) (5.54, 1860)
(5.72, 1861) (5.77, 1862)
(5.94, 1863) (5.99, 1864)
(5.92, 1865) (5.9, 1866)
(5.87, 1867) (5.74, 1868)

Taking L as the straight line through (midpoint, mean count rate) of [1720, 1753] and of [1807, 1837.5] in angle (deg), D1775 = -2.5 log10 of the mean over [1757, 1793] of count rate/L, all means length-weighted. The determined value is -0.05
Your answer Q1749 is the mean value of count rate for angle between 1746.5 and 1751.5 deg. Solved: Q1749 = 4.97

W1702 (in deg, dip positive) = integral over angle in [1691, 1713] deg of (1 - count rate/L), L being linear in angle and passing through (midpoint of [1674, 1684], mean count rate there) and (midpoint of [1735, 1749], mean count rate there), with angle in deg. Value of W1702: 0.94 deg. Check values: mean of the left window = 5.49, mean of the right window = 5.06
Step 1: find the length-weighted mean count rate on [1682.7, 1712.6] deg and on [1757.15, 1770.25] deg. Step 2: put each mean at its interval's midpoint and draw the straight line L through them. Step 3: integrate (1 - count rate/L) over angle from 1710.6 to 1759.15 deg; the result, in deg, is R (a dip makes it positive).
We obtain 3.0 deg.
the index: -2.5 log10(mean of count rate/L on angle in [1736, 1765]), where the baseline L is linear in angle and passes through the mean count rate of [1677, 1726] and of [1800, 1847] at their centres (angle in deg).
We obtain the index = 0.08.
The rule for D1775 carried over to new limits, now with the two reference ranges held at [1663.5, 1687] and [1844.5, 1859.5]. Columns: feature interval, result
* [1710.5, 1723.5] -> 0.202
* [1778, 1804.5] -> -0.015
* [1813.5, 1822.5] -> -0.065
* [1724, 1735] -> 0.140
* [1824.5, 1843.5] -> -0.058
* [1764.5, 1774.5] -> -0.011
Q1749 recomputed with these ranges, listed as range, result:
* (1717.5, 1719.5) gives 4.54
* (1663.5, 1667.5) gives 6.09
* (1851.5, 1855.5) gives 5.63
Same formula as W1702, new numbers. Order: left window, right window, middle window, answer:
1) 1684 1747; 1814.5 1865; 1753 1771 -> 0.3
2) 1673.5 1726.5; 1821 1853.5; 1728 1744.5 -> 0.7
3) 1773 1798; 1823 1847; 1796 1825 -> 0.3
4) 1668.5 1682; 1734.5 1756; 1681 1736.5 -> 3.1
